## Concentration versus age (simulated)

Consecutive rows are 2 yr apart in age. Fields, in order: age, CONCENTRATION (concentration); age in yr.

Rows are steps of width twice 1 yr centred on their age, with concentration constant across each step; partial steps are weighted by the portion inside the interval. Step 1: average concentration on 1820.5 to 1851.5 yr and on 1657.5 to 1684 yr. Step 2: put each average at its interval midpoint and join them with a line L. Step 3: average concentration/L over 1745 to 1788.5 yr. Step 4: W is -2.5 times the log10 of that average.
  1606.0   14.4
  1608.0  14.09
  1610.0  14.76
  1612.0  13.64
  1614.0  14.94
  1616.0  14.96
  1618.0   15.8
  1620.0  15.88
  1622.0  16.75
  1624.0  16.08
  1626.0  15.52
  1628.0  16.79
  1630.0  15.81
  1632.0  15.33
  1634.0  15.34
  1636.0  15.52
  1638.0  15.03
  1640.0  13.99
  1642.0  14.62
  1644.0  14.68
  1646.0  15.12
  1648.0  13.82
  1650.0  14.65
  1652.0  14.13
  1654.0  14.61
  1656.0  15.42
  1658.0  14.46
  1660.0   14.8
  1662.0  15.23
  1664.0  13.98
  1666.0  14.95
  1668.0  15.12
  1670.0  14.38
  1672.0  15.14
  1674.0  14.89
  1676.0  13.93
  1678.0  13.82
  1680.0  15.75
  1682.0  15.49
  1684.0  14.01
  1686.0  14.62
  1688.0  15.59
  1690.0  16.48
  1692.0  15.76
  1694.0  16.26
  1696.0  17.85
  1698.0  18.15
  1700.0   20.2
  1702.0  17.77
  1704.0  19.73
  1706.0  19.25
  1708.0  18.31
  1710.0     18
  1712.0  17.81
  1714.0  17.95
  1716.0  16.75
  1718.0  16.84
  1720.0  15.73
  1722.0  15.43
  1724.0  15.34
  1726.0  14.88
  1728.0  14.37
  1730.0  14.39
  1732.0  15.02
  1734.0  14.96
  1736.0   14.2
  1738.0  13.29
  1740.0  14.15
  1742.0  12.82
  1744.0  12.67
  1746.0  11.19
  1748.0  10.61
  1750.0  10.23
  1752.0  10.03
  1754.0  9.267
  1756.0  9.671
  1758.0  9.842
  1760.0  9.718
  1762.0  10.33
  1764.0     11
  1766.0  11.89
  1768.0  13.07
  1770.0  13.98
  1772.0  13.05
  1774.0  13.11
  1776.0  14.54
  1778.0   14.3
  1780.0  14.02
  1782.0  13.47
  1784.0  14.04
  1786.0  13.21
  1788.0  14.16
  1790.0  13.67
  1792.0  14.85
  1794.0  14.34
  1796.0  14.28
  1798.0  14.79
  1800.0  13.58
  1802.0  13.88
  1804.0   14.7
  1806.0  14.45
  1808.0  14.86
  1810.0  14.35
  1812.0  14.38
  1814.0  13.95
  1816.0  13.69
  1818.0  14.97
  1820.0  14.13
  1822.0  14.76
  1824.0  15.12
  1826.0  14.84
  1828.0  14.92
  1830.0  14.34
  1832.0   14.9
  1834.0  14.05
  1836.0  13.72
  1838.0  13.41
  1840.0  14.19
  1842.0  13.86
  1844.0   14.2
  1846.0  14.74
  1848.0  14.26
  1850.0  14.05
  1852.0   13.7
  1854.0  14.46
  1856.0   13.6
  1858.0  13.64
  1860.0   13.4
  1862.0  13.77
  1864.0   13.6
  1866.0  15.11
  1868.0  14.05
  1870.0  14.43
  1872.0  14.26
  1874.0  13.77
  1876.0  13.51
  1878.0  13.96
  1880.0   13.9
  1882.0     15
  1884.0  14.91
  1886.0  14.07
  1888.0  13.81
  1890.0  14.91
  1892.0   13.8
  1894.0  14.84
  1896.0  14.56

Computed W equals 0.205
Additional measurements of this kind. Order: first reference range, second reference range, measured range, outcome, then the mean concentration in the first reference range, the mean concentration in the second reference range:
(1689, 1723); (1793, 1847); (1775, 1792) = 0.103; 17.5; 14.3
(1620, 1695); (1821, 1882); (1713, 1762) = 0.115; 15.1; 14.2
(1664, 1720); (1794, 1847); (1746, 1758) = 0.467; 16.4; 14.3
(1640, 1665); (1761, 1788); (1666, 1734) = -0.156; 14.6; 13.1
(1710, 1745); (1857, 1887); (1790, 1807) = 0.024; 15.2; 14.1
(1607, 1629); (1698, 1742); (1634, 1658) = 0.067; 15.4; 16.4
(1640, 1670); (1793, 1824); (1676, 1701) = -0.105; 14.7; 14.4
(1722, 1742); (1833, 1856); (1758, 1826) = 0.044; 14.5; 14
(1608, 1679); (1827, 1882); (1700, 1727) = -0.181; 15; 14.1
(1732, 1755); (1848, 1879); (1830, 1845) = -0.037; 12.3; 14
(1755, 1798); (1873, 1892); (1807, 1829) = -0.087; 12.9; 14.2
